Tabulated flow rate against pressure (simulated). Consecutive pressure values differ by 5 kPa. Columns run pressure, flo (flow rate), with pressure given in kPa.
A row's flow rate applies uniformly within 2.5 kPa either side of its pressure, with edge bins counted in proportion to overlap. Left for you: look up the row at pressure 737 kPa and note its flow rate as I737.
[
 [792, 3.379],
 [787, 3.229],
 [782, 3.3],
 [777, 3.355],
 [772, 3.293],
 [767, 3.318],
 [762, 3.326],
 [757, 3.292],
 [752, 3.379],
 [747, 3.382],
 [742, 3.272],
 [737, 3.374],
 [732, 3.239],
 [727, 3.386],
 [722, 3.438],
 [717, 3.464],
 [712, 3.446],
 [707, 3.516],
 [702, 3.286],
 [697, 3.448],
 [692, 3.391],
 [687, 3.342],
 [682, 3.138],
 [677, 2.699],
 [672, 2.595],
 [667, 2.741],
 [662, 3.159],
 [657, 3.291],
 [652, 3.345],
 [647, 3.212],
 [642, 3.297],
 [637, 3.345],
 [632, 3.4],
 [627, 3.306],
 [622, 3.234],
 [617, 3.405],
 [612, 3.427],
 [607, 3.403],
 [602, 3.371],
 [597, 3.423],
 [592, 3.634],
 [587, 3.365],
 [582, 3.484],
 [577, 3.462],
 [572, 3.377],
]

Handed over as 3.374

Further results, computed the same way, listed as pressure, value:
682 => 3.138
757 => 3.292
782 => 3.3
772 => 3.293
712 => 3.446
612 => 3.427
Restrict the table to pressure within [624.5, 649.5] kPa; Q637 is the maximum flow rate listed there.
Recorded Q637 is 3.4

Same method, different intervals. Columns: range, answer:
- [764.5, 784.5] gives 3.355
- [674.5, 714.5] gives 3.516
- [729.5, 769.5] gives 3.382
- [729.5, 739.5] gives 3.374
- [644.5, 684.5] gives 3.345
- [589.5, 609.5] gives 3.634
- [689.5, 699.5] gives 3.448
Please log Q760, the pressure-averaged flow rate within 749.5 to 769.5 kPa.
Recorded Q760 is 3.33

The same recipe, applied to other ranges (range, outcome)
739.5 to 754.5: 3.34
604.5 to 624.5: 3.37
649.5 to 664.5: 3.26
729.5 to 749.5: 3.32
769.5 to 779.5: 3.32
